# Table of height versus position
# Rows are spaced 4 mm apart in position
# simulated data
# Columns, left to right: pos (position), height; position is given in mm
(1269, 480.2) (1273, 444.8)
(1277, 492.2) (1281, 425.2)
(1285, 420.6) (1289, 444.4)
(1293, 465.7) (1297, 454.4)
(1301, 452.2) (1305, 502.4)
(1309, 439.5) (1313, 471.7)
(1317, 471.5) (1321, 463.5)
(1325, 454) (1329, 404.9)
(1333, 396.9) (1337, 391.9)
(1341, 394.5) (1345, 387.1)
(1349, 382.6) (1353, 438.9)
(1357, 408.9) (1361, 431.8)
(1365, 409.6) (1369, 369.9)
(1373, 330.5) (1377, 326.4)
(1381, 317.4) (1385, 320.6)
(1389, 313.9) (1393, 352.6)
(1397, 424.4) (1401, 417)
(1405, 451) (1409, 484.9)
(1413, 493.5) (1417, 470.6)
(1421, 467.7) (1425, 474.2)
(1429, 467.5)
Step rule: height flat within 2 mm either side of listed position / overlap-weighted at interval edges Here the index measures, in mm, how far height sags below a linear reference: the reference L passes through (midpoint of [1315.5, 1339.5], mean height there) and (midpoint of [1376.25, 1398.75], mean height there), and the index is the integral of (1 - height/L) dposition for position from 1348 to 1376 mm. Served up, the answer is -1.1 mm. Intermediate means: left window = 429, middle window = 394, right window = 343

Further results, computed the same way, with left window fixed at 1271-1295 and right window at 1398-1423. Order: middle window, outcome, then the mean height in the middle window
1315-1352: 3.03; 417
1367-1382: 3.97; 337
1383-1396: 3.50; 336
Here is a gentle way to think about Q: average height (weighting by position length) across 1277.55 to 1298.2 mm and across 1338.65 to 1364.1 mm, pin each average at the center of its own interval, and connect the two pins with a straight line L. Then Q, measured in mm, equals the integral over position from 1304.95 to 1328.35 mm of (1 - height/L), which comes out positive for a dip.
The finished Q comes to -1.8 mm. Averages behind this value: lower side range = 445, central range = 461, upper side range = 407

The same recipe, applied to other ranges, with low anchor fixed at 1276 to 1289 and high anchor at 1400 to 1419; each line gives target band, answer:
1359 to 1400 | 8.83 mm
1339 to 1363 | 2.52 mm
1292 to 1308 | -0.77 mm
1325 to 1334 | 0.75 mm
